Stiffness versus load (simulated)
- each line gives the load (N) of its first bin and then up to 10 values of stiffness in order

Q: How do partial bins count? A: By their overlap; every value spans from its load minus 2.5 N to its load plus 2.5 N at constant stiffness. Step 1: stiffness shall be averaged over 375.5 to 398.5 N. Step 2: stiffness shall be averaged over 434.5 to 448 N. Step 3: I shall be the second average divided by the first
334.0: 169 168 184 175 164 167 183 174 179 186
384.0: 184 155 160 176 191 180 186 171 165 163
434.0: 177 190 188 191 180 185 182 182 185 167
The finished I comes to 1.09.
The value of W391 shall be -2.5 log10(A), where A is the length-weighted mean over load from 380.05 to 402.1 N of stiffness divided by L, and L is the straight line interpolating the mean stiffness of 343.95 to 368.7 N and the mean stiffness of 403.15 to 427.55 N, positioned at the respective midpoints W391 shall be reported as 0.03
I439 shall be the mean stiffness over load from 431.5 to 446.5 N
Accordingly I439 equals 185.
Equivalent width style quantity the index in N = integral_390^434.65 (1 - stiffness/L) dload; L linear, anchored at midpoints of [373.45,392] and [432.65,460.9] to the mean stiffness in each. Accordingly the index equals 1.6 N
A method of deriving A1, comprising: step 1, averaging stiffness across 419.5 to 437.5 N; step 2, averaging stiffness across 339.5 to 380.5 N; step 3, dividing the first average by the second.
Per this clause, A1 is 0.97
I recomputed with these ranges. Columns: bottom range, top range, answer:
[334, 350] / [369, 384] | 1.04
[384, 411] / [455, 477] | 1.06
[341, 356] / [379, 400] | 0.98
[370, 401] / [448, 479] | 1.05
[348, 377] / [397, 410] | 1.05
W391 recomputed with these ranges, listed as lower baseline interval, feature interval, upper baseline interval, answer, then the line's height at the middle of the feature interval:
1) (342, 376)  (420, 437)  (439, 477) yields 0.078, 182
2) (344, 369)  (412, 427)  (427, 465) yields 0.040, 180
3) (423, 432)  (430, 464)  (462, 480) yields -0.077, 171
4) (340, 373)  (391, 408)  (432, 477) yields 0.021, 179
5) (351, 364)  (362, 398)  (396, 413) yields 0.005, 175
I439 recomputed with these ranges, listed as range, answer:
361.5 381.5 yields 180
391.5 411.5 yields 177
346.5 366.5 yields 172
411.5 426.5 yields 174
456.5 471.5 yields 183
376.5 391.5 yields 175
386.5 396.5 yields 158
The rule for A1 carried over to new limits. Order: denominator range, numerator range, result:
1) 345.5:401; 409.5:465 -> 1.04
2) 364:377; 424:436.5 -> 0.95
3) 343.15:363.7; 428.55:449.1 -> 1.06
